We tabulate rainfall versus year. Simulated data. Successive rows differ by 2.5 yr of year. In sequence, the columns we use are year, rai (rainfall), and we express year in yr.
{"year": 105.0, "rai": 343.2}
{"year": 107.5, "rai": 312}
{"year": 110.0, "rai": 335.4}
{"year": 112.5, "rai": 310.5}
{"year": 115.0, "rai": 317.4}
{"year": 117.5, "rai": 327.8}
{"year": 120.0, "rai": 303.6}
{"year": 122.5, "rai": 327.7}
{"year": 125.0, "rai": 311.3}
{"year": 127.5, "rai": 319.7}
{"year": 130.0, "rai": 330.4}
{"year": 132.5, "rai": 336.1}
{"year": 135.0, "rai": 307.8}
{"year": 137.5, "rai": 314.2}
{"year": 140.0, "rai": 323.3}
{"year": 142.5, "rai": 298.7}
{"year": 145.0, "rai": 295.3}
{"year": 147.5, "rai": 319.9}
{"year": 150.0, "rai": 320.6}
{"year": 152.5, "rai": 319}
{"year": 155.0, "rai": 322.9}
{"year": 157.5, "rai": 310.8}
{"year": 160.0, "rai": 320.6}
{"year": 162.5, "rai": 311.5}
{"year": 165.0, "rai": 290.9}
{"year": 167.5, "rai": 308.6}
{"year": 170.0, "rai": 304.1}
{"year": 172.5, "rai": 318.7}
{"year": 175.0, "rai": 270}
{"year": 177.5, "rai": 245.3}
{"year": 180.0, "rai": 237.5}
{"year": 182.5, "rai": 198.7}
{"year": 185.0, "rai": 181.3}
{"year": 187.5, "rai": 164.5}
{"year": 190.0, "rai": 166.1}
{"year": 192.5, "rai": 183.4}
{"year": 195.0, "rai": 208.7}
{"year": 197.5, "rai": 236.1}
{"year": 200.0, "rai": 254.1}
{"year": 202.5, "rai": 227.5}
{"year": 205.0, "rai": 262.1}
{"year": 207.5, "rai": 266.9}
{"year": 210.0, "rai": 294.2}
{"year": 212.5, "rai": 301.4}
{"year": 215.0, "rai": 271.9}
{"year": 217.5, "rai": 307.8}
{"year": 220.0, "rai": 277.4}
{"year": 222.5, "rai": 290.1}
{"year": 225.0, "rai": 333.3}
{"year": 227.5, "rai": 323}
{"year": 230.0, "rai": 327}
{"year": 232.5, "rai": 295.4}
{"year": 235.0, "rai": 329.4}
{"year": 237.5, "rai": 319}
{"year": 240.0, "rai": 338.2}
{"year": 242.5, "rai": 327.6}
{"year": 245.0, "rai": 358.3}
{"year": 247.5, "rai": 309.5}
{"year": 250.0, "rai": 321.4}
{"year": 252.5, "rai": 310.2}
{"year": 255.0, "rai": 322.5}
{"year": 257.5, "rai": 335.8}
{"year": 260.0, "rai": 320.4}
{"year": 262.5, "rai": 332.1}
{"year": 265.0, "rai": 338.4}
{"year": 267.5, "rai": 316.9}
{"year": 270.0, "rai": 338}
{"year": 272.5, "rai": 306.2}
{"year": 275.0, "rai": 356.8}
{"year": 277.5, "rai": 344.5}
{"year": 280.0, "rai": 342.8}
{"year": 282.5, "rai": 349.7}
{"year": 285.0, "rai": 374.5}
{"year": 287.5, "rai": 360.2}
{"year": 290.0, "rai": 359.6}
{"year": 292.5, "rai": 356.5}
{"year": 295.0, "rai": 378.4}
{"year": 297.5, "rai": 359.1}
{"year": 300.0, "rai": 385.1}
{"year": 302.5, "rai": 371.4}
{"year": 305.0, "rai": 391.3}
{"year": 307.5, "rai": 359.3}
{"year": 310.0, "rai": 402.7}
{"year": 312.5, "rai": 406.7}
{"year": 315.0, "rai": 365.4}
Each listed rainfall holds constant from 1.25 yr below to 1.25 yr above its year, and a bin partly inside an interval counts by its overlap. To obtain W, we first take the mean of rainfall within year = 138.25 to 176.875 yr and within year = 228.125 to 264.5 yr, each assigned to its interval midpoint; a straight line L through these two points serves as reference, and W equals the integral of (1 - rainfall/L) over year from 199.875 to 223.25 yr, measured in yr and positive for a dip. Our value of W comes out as 3.11 yr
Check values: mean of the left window 308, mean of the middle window 276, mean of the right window 325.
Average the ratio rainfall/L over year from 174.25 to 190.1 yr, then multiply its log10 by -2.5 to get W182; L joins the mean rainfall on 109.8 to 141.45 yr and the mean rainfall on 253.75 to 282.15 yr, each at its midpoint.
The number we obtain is 0.47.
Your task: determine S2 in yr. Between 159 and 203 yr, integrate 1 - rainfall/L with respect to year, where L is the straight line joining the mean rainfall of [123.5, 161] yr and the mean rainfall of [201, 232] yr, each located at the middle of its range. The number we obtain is 8.4 yr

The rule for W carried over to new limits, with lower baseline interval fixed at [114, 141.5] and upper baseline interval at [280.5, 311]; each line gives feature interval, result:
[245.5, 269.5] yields 2.3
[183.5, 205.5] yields 8.6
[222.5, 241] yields 1.6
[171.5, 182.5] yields 2.5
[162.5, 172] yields 0.8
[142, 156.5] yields 0.6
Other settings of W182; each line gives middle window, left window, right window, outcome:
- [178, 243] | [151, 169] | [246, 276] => 0.201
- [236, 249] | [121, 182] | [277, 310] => 0.045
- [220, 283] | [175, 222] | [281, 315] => -0.057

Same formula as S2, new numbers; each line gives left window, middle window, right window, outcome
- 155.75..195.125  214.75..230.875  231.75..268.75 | -0.4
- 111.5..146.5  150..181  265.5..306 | 2.6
